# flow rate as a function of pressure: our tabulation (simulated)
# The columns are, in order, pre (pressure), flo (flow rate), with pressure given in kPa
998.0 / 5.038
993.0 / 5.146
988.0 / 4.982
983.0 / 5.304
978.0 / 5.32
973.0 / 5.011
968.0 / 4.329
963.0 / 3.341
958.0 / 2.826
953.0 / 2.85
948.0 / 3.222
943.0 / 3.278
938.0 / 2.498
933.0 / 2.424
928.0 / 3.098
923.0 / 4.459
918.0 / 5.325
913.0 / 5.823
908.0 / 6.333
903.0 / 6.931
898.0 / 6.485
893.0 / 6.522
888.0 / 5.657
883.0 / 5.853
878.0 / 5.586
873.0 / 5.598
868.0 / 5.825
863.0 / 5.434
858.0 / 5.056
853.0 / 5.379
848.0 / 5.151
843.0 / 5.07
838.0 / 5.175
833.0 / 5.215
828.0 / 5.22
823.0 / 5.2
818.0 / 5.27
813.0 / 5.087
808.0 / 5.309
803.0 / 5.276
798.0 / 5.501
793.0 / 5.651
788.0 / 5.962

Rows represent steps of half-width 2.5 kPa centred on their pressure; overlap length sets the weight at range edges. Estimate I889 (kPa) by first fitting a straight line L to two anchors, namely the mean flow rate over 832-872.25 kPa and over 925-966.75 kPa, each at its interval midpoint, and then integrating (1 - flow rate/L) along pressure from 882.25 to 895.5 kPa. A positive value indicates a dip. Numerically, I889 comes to -4.9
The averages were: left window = 5.3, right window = 3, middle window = 6.03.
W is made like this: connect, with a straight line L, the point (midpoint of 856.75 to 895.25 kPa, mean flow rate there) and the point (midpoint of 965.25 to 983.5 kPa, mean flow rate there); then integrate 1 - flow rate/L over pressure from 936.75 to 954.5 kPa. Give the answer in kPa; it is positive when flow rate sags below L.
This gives 7.42 kPa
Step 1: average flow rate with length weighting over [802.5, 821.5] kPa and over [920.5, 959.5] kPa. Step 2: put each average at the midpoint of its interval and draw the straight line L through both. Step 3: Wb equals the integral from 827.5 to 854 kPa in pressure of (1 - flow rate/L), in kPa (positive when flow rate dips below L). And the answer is -2.5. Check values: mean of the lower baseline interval 5.23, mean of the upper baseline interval 3.09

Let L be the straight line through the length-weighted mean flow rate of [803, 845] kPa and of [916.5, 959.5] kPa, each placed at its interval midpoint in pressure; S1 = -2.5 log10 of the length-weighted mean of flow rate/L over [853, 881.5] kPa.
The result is -0.23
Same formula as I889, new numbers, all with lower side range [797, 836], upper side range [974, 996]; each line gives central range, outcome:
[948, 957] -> 3.9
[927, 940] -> 6.4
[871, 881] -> -0.7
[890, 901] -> -2.7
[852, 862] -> 0.0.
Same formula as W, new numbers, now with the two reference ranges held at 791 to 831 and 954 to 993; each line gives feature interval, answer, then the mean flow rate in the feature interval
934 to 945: 4.3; 2.81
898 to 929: -5.0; 5.53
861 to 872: -1.4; 5.63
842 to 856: -0.3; 5.21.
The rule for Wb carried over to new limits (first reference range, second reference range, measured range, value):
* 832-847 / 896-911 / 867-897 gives 1.06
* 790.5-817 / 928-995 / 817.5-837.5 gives -0.33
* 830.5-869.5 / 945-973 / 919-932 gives 0.76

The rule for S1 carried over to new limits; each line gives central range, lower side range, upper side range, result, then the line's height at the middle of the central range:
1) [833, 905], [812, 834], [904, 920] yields -0.01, 5.59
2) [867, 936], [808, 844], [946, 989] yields -0.16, 4.62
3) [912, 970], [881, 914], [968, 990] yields 0.50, 5.62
